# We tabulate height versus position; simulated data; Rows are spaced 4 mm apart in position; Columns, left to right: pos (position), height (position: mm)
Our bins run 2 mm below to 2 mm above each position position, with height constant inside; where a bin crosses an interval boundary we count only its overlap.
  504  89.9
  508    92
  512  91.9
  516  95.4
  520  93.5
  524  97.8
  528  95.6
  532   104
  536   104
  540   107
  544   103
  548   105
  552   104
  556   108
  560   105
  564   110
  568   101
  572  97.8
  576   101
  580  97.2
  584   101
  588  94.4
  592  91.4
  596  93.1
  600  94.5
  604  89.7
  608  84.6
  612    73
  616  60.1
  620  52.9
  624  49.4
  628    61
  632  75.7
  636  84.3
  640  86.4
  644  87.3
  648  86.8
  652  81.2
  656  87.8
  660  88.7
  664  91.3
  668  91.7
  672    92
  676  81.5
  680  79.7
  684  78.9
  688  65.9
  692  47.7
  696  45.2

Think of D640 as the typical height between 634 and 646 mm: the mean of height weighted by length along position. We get 86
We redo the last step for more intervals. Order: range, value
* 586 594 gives 92.9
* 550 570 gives 106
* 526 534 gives 99.8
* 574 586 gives 99.7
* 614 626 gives 54.1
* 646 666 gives 87.2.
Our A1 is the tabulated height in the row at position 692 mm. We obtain 47.7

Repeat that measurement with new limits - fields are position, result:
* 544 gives 103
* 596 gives 93.1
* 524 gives 97.8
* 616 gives 60.1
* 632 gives 75.7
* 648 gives 86.8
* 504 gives 89.9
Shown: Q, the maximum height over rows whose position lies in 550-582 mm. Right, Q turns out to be 110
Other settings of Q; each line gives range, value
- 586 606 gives 94.5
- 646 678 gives 92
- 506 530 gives 97.8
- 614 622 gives 60.1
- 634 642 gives 86.4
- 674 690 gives 81.5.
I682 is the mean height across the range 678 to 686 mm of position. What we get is 79.3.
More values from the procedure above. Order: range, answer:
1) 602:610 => 87.2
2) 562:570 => 106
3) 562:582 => 101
